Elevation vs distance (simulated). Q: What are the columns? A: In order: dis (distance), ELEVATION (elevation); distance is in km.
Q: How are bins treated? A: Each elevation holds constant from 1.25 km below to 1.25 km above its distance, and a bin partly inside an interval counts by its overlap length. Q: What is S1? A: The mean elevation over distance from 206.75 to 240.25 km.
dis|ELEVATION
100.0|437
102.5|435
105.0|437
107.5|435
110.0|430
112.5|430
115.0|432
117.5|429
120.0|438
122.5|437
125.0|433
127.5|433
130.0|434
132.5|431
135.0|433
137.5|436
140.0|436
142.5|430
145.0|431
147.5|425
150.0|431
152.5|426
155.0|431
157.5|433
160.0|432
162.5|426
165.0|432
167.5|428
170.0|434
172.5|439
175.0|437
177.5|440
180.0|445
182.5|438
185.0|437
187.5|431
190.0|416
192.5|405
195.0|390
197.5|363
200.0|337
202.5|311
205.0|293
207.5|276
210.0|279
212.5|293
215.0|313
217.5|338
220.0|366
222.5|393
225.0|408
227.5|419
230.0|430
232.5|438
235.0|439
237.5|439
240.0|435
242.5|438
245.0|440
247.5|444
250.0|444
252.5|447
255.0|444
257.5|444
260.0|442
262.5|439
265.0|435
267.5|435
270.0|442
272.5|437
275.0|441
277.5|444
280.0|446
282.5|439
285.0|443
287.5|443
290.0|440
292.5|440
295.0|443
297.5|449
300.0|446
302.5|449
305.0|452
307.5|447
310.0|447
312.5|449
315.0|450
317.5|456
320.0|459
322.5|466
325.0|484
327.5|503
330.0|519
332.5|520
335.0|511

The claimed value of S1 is 376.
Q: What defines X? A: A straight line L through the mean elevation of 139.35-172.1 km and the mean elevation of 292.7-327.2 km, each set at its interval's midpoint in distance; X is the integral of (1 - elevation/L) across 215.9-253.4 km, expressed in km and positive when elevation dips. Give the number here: 1.94 km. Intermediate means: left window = 431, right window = 455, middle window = 420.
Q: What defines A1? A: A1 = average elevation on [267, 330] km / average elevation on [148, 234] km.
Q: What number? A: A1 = 1.14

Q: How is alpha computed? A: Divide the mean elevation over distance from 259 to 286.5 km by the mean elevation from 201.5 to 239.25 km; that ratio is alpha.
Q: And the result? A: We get 1.2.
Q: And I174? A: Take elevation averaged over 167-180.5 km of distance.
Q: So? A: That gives 437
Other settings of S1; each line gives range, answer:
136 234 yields 399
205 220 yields 305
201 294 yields 409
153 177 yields 432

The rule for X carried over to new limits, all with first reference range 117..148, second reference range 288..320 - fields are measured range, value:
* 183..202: 1.86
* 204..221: 5.11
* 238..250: 0.08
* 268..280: 0.11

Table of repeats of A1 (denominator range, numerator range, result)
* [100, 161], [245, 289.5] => 1.02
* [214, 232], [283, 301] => 1.15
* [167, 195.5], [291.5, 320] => 1.04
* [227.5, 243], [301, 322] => 1.04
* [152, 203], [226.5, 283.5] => 1.05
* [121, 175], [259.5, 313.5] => 1.03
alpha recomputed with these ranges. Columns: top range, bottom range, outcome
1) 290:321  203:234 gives 1.27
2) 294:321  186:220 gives 1.31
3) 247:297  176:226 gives 1.20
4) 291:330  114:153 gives 1.06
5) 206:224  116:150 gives 0.75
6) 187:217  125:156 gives 0.79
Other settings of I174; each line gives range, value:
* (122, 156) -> 432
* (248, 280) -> 441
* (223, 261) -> 436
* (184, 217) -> 349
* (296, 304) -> 448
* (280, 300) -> 443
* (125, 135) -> 433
